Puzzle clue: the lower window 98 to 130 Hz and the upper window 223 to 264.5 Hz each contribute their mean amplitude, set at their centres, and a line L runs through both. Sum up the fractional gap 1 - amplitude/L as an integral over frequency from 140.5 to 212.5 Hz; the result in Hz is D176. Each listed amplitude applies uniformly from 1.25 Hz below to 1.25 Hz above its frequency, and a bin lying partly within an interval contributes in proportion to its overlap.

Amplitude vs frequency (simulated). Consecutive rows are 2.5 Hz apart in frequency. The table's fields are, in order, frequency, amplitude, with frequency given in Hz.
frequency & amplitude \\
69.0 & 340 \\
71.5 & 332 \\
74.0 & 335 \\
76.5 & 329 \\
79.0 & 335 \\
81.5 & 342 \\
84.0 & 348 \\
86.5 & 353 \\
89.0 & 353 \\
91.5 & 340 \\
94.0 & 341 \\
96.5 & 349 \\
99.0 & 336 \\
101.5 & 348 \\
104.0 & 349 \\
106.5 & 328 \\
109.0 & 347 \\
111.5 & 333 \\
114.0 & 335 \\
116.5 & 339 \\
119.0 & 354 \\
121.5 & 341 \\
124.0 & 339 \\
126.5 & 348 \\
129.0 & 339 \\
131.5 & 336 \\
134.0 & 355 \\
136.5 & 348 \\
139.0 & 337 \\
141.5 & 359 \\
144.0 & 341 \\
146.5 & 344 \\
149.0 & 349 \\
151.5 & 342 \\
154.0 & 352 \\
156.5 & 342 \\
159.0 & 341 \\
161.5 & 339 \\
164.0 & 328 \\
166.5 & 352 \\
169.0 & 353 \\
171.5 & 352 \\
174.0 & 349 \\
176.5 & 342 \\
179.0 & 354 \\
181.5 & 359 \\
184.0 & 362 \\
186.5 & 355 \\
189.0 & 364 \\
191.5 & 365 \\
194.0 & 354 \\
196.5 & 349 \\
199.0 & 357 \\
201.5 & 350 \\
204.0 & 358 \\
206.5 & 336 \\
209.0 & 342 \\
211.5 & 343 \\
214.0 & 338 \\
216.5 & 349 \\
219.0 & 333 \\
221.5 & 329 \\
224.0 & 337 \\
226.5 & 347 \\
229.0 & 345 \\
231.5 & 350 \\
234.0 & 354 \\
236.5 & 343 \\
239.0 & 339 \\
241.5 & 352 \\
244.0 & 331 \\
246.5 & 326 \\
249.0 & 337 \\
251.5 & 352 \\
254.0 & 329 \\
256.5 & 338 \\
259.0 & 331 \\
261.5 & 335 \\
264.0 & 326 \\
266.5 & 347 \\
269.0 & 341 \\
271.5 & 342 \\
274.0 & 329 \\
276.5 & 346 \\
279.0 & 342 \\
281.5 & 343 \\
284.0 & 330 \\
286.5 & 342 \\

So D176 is -1.9 Hz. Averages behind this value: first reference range 341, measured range 349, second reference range 340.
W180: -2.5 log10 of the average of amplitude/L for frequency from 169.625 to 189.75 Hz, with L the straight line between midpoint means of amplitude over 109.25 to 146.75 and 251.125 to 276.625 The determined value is -0.042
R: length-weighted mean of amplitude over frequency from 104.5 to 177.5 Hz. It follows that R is 344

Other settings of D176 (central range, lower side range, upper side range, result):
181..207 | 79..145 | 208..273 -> -1.1 Hz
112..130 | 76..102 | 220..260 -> 0.0 Hz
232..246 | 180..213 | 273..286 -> 0.1 Hz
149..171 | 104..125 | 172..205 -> 0.3 Hz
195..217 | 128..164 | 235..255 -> -0.4 Hz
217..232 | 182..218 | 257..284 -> 0.3 Hz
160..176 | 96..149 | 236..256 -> -0.2 Hz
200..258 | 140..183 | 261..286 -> 0.0 Hz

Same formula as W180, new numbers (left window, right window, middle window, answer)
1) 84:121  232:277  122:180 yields -0.01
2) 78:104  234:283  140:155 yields -0.02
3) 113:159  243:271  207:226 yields 0.00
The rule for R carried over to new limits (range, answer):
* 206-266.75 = 339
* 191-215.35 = 349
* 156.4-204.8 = 351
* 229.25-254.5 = 342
